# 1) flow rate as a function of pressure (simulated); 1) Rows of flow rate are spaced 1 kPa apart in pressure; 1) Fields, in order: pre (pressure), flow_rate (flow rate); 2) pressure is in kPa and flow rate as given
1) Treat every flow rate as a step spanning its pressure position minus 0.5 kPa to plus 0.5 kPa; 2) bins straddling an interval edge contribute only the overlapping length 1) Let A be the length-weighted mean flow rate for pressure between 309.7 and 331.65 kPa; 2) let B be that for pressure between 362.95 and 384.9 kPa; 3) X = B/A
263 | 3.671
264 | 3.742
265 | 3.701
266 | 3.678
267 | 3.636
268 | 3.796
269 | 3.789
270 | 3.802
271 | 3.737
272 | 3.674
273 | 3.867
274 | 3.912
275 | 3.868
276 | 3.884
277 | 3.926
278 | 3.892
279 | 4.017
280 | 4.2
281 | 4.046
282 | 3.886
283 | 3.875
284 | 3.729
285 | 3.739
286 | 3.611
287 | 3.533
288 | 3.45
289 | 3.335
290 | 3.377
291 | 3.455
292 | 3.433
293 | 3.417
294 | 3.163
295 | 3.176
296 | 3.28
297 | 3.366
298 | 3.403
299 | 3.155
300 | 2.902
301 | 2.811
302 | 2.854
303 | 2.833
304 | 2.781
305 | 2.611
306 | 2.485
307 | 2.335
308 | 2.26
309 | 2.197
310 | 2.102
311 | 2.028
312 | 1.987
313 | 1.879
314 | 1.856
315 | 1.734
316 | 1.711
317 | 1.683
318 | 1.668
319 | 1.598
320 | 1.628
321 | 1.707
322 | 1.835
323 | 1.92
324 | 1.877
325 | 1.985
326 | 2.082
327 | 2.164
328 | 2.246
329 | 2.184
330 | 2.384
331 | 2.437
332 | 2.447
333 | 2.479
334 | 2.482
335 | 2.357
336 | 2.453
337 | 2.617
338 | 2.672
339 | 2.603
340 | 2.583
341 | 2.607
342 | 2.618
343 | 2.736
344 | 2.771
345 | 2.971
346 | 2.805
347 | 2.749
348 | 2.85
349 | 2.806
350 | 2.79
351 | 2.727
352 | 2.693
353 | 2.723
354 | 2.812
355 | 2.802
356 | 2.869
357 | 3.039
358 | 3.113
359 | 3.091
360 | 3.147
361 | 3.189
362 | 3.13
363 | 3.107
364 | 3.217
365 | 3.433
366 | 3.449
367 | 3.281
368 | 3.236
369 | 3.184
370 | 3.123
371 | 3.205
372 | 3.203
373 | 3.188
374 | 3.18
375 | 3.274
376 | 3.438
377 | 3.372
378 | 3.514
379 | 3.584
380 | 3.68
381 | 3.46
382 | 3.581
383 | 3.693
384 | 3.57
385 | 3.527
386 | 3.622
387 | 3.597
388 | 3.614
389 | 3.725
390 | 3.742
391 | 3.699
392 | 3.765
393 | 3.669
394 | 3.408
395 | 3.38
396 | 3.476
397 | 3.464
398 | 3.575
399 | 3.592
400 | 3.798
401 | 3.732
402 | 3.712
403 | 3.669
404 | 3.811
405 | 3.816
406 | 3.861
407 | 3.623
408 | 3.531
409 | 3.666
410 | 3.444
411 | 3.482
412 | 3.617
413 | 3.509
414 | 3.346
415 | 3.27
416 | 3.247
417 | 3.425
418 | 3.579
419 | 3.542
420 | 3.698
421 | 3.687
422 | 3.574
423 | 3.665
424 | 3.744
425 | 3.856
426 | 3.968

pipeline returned 1.7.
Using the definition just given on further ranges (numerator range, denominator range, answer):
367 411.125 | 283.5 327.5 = 1.36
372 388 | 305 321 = 1.78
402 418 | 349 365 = 1.20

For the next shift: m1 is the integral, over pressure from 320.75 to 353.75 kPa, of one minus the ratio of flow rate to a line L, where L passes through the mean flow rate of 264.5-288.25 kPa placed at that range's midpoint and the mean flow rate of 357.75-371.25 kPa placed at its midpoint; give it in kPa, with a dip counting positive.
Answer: 8.9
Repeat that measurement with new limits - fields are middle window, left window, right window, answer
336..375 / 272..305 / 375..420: 6.51 kPa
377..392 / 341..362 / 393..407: -0.98 kPa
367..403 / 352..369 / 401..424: -1.89 kPa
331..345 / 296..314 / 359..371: 1.70 kPa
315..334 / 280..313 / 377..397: 7.23 kPa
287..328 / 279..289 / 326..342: 8.91 kPa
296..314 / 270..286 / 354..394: 5.53 kPa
